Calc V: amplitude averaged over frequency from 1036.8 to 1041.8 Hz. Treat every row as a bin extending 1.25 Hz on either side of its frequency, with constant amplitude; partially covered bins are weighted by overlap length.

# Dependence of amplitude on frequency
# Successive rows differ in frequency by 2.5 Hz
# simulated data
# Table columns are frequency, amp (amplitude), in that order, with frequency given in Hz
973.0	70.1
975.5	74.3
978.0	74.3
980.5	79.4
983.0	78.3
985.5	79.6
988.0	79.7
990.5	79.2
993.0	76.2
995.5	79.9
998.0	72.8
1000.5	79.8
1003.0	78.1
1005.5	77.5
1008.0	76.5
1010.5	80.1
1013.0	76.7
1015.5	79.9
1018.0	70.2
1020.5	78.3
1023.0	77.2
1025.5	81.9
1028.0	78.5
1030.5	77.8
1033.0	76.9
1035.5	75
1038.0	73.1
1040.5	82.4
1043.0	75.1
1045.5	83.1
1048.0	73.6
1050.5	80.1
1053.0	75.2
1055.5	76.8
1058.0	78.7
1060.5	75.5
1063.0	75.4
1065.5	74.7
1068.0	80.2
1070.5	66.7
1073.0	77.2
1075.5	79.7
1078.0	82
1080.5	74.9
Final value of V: 77.8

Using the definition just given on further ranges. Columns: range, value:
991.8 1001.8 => 77.2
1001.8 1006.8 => 77.8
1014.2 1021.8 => 76.1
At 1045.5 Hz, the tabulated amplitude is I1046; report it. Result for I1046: 83.1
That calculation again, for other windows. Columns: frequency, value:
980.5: 79.4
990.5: 79.2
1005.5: 77.5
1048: 73.6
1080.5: 74.9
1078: 82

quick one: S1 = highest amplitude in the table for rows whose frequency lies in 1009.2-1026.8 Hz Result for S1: 81.9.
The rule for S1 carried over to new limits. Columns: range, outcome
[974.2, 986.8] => 79.6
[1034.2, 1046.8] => 83.1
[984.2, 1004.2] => 79.9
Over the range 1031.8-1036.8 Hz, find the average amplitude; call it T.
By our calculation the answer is 75.9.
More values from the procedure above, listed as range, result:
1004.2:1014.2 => 77.7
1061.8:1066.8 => 75.1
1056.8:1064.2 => 76.5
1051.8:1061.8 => 76.6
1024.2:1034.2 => 78.8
